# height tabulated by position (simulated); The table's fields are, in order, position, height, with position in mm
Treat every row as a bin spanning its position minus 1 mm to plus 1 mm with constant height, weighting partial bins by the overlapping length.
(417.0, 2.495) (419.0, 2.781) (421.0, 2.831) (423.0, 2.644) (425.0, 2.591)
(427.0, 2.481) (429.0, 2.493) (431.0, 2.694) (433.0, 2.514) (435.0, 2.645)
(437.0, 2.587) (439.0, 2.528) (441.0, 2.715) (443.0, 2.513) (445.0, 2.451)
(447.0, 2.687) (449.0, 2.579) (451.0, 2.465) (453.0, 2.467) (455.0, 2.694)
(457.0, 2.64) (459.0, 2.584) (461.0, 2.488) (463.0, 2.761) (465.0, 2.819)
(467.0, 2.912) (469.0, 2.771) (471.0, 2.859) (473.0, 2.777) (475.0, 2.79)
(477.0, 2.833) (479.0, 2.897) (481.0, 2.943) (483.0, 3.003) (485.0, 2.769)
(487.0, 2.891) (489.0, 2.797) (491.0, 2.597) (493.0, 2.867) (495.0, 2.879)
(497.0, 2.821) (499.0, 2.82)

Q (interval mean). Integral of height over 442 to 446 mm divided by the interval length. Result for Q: 2.48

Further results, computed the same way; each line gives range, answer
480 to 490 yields 2.88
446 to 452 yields 2.58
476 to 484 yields 2.92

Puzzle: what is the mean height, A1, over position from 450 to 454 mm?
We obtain 2.47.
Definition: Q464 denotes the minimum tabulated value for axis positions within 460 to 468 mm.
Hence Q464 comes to 2.488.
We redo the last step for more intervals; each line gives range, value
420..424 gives 2.644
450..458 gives 2.465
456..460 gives 2.584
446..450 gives 2.579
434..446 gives 2.451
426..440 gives 2.481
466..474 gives 2.771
